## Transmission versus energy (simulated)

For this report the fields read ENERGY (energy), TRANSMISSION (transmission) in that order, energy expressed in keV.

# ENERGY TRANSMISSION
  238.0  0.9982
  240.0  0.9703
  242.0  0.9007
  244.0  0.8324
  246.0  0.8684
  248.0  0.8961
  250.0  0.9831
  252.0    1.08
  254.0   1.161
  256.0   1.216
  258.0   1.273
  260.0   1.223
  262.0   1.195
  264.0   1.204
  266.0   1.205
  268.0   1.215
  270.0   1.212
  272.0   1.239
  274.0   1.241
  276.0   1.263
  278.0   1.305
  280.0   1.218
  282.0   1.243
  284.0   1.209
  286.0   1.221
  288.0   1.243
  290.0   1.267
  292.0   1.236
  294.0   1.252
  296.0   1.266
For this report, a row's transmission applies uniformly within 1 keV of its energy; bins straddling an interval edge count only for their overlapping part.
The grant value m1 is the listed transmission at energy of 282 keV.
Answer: 1.243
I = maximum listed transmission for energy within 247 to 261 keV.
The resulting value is 1.273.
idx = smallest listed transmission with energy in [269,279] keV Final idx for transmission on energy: 1.212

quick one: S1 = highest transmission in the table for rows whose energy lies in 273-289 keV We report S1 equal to 1.305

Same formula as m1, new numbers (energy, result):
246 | 0.8684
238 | 0.9982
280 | 1.218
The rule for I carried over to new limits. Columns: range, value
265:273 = 1.239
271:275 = 1.241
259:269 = 1.223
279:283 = 1.243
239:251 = 0.9831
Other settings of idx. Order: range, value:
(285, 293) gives 1.221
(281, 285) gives 1.209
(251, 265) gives 1.08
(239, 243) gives 0.9007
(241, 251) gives 0.8324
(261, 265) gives 1.195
